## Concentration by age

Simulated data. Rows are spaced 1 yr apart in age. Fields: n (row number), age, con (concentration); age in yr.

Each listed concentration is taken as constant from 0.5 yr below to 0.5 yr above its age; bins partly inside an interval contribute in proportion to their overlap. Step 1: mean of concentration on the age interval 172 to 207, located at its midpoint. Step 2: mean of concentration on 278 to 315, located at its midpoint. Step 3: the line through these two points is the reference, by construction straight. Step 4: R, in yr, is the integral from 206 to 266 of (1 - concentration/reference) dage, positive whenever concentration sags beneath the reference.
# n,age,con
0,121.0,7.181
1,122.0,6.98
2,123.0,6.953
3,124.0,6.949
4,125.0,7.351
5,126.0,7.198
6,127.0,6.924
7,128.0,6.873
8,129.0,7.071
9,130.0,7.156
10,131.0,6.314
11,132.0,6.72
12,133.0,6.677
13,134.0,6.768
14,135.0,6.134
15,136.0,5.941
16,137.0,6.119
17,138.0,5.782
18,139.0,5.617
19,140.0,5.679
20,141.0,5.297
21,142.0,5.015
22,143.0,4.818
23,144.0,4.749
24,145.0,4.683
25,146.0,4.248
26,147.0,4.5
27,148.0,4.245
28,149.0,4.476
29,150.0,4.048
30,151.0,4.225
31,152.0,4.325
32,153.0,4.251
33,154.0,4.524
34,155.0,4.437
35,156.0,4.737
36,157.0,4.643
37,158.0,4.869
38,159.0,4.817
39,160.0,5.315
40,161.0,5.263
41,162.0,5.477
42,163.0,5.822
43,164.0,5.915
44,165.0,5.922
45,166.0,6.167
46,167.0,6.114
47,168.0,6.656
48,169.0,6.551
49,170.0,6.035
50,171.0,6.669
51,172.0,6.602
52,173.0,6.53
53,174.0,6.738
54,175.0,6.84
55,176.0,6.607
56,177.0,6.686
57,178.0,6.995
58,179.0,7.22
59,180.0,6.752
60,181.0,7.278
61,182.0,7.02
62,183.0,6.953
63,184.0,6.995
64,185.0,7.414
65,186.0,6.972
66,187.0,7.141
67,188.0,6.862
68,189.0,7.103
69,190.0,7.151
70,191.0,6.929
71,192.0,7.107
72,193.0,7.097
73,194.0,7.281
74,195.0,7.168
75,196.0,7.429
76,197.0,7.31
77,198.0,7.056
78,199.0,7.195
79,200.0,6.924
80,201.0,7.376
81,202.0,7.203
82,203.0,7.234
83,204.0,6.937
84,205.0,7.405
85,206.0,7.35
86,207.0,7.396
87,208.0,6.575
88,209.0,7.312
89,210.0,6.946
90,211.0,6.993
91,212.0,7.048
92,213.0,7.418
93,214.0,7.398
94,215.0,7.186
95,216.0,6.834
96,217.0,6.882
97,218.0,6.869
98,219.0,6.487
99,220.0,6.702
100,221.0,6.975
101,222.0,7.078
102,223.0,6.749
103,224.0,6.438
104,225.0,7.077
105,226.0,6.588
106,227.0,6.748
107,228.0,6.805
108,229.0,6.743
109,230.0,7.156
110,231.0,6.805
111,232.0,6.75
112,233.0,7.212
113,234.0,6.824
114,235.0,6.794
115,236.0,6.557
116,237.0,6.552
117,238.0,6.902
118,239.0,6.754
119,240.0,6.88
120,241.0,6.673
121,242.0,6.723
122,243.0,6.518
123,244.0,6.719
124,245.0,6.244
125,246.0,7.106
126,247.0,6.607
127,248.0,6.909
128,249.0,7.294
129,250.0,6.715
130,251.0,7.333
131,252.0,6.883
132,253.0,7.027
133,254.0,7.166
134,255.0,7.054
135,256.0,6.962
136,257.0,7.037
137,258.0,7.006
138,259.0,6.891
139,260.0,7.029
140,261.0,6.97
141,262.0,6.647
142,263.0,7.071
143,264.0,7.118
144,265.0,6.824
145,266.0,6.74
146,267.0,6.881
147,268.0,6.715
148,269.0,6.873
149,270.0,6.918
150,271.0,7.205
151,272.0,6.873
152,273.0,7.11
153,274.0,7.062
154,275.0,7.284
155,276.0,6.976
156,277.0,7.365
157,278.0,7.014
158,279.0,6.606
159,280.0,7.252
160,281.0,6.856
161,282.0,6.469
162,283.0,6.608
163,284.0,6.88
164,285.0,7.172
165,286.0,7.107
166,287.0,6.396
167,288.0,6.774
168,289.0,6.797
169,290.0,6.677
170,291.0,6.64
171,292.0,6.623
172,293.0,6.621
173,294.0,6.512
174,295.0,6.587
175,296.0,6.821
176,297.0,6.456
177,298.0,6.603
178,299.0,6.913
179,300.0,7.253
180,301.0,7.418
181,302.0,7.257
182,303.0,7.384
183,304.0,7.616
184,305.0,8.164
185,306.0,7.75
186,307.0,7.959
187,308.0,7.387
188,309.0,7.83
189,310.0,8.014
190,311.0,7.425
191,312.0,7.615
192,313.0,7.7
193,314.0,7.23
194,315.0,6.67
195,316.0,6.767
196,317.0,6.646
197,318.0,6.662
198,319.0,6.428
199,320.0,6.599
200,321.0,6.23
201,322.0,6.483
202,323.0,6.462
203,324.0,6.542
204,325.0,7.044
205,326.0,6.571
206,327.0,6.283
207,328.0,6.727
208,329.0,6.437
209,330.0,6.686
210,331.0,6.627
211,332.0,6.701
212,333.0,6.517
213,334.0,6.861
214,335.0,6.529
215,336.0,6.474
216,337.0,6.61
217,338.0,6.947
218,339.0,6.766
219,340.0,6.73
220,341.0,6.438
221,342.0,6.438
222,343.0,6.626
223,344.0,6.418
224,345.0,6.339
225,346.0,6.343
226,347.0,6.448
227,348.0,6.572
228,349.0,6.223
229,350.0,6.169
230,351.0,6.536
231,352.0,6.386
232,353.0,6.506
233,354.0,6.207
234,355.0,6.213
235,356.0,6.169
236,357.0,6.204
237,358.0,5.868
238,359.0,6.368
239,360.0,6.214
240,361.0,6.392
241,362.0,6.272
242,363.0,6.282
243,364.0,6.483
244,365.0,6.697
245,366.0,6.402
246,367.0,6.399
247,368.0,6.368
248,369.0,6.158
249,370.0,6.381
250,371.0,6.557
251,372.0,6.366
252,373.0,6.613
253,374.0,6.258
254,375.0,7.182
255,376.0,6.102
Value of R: 1.48 yr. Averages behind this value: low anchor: 7.06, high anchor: 7.09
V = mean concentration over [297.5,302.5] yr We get 7.09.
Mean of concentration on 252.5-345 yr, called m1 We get 6.9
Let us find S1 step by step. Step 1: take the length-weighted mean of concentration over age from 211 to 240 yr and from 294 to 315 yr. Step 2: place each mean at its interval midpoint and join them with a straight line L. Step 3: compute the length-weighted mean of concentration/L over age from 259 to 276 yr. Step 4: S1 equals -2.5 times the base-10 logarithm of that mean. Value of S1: 0.025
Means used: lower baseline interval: 6.87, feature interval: 6.96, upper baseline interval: 7.33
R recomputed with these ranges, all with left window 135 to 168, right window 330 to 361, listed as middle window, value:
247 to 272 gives -4.7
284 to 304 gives -2.5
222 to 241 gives -3.8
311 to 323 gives -1.1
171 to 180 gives -2.6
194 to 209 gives -4.8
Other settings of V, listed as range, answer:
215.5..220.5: 6.75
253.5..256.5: 7.06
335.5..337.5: 6.54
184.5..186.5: 7.19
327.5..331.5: 6.62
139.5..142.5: 5.33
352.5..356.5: 6.27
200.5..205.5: 7.23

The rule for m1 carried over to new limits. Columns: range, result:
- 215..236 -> 6.83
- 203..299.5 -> 6.89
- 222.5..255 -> 6.82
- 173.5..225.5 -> 7.04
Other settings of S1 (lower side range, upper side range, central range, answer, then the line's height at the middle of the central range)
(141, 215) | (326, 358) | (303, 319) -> -0.15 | 6.44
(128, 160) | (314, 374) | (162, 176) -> -0.17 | 5.43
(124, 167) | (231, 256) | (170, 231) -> -0.12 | 6.27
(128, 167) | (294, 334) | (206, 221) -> -0.17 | 6.01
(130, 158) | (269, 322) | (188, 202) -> -0.23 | 5.8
